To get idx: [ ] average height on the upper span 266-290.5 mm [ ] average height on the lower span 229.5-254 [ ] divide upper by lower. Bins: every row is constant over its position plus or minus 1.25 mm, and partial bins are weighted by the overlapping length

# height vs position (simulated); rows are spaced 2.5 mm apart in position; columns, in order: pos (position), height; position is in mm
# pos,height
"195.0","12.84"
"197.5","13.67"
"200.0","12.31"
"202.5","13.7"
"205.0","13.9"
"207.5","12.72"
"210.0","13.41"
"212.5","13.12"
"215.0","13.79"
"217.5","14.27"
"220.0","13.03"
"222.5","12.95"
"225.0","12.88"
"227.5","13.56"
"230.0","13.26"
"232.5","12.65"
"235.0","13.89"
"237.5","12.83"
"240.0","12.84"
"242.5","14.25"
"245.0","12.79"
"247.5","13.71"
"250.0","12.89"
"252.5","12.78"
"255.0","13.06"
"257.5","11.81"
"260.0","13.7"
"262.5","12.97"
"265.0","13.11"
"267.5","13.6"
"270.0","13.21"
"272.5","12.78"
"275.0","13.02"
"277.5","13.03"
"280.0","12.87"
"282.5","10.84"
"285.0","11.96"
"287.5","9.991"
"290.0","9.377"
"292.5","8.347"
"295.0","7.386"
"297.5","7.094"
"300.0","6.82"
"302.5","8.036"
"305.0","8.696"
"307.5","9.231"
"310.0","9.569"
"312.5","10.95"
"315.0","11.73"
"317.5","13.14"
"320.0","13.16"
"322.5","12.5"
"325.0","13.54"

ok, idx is 0.92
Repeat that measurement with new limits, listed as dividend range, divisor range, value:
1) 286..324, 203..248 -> 0.73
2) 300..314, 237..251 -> 0.69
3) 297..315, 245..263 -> 0.69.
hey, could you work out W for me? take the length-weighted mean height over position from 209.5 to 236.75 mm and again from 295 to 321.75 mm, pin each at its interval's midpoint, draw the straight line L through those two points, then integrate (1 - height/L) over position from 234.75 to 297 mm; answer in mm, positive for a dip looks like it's -3.3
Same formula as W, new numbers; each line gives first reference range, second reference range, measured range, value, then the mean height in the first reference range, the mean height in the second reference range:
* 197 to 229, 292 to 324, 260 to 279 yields -3.2 mm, 13.3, 9.81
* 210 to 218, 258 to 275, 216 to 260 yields 0.8 mm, 13.6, 13.2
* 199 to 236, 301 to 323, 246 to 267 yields -1.4 mm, 13.3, 10.7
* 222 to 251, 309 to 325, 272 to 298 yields 3.9 mm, 13.2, 12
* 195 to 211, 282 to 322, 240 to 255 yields -2.0 mm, 13.2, 9.8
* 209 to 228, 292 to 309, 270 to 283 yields -4.3 mm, 13.4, 7.95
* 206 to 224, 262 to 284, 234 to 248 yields -0.3 mm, 13.3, 12.8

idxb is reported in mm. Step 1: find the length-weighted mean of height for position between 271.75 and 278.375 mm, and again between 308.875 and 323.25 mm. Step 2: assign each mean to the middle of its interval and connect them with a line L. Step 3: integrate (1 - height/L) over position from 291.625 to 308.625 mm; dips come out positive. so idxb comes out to 6.0 mm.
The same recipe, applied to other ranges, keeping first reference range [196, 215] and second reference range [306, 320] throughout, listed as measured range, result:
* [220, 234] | -0.24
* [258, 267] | -0.78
